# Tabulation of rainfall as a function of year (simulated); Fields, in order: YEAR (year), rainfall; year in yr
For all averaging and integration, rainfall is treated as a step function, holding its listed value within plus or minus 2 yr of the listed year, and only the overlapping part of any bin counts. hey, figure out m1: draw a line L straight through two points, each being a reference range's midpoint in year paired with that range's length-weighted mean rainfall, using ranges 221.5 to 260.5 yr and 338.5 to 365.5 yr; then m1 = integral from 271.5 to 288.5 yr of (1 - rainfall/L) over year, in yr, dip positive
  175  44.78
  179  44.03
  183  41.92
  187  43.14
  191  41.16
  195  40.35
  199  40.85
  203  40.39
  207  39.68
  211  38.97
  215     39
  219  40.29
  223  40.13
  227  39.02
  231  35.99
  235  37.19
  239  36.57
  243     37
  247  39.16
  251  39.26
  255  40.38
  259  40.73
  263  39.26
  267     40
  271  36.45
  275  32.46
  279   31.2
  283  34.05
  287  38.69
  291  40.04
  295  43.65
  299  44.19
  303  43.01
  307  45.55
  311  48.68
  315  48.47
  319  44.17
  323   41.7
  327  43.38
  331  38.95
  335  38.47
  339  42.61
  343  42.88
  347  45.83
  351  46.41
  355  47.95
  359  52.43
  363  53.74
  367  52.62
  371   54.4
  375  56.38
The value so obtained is 3.1 yr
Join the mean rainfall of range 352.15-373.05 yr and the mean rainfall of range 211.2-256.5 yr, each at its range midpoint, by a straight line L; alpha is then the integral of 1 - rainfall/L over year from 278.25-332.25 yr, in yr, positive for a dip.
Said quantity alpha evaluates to 4.6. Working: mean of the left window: 38.5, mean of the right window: 52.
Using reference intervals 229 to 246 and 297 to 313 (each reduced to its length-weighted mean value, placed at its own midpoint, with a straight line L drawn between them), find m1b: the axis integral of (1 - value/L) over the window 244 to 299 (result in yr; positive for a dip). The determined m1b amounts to 3.7 yr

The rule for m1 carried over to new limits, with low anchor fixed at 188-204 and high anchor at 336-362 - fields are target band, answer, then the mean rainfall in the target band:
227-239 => 1.5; 37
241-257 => 1.4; 38.9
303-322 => -0.4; 46.1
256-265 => 0.7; 40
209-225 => 0.8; 39.6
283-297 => 1.4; 39.8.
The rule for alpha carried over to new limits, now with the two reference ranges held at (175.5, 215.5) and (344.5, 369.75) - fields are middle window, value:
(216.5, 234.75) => 1.74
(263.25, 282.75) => 4.29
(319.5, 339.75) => 3.01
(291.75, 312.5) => 1.00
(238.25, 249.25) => 1.51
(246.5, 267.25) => 2.16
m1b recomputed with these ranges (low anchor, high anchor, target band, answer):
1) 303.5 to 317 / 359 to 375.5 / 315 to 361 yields 5.6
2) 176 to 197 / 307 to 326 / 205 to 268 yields 6.7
